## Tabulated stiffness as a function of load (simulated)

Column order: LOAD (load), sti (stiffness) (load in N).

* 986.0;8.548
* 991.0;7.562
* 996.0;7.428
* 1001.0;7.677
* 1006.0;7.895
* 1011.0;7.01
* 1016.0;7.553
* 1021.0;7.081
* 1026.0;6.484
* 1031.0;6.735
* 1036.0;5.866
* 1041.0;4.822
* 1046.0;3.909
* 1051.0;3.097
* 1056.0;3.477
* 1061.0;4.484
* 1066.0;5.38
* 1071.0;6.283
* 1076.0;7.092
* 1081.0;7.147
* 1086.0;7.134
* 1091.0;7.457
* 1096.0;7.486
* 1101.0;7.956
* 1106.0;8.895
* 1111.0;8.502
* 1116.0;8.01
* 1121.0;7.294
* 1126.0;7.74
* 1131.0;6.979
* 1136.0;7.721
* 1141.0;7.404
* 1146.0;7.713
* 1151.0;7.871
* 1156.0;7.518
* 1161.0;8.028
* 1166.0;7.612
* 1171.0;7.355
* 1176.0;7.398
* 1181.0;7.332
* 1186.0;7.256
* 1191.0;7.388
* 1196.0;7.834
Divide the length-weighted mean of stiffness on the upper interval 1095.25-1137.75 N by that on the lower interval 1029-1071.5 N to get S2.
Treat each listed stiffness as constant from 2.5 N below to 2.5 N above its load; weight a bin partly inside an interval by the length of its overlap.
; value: 1.6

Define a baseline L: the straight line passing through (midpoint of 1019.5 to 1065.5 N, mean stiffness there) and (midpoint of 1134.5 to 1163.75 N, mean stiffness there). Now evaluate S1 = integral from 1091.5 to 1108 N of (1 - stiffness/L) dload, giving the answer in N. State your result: -3.9 N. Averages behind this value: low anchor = 5.08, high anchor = 7.71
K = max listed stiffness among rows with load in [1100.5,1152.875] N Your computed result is 8.895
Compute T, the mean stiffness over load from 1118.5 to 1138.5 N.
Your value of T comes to 7.43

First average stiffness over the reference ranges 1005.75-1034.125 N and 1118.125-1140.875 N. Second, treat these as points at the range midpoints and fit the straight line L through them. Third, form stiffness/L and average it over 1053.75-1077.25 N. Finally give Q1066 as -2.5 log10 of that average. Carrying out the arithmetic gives 0.34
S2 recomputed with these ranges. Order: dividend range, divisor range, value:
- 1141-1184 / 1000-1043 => 1.12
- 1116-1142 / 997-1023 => 1.00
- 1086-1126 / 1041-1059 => 2.13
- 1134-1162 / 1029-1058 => 1.66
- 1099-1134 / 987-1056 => 1.25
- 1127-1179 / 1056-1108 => 1.12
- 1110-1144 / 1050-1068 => 1.83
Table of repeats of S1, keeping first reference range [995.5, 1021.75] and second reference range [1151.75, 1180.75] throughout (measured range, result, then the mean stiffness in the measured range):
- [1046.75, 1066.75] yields 9.4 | 3.98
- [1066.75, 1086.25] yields 2.0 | 6.75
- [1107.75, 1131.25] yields -0.8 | 7.81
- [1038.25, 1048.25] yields 4.1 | 4.41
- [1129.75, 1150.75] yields 0.1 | 7.53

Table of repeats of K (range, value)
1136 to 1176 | 8.028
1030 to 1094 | 7.457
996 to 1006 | 7.895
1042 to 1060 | 3.909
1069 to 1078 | 7.092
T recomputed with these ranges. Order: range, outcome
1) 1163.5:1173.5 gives 7.48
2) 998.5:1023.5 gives 7.44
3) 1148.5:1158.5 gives 7.69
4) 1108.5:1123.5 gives 7.94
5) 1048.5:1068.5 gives 4.11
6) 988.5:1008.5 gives 7.64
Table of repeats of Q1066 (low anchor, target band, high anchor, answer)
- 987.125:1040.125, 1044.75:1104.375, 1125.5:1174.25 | 0.22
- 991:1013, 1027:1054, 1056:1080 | 0.29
